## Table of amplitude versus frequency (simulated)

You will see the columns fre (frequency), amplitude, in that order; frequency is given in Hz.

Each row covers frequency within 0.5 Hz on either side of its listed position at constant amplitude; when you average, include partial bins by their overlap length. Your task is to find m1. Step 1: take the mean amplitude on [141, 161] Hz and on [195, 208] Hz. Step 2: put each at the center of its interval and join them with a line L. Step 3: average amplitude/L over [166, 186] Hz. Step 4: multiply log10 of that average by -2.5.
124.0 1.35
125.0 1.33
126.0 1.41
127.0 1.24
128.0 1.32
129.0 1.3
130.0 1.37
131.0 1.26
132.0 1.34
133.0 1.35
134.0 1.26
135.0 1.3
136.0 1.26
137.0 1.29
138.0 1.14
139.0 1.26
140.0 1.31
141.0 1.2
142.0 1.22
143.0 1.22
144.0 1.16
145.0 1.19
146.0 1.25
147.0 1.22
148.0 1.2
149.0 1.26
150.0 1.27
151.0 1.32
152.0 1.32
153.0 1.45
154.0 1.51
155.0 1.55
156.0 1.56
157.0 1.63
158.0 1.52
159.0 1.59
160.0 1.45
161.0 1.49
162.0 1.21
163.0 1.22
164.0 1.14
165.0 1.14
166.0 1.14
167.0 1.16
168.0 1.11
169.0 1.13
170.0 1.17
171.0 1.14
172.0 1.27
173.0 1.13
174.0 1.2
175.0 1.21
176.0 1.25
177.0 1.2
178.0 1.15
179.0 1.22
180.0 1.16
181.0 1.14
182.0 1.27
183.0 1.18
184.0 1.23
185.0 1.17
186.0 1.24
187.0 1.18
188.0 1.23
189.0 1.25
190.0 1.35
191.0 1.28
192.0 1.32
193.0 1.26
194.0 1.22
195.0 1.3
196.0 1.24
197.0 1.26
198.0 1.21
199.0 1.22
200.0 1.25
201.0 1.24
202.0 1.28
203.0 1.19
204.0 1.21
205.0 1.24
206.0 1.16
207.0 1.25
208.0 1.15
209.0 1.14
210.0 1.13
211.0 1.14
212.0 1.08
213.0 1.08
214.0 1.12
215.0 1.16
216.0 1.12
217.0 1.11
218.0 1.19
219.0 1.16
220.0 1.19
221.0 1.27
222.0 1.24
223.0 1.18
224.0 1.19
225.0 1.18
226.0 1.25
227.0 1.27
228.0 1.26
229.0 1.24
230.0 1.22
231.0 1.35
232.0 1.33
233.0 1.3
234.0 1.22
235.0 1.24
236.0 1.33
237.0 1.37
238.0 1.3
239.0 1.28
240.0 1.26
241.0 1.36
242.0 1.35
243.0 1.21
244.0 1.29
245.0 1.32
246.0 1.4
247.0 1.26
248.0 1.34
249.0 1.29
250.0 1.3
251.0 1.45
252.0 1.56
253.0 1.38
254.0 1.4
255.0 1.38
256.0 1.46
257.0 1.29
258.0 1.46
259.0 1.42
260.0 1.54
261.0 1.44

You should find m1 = 0.098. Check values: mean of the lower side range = 1.36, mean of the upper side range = 1.23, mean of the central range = 1.18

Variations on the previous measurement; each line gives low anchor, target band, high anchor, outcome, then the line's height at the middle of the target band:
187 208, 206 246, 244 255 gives 0.072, 1.31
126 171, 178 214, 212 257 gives 0.063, 1.28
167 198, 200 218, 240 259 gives 0.092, 1.27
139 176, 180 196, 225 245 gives 0.039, 1.28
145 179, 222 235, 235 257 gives 0.070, 1.33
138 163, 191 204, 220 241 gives 0.041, 1.3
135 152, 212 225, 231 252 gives 0.119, 1.3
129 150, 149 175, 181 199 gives -0.051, 1.25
